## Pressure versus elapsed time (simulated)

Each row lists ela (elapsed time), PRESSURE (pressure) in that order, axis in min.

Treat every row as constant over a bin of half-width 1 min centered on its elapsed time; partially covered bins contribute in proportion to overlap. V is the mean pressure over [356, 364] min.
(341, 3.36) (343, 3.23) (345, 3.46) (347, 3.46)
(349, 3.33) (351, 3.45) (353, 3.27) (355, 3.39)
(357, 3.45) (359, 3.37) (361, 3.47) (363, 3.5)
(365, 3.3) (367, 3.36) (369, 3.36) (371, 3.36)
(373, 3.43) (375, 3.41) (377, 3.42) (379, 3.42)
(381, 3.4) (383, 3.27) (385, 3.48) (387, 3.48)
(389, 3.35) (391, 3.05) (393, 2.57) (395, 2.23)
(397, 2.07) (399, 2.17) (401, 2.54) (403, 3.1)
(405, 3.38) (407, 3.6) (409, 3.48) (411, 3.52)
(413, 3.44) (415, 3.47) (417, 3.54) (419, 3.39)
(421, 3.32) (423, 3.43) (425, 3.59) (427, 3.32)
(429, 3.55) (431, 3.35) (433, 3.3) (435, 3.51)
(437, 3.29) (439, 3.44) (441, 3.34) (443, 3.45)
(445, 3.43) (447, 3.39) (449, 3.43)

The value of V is 3.45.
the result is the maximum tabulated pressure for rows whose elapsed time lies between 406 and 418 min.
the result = 3.6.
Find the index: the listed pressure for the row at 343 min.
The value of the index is 3.23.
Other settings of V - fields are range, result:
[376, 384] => 3.38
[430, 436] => 3.39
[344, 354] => 3.39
